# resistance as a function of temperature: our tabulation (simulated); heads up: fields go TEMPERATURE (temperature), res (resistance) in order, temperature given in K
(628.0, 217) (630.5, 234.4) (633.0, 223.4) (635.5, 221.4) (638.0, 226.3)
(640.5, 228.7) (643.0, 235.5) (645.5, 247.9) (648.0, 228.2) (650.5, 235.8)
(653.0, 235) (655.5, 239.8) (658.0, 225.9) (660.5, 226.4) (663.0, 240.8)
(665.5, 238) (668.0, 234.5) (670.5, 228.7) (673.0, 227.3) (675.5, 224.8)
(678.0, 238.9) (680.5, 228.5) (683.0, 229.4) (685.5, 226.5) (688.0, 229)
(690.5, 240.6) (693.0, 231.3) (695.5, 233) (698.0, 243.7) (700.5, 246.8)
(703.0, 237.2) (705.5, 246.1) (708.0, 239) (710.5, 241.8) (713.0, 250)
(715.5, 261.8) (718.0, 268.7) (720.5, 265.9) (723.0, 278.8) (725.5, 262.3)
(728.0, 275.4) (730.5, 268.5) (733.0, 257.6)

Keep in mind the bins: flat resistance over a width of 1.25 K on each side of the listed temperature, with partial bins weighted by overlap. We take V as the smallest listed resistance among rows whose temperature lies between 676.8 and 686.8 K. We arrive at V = 226.5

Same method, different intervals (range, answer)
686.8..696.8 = 229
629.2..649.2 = 221.4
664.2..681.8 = 224.8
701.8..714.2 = 237.2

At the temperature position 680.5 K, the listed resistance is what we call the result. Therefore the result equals 228.5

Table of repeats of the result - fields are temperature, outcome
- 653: 235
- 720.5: 265.9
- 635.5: 221.4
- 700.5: 246.8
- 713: 250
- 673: 227.3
